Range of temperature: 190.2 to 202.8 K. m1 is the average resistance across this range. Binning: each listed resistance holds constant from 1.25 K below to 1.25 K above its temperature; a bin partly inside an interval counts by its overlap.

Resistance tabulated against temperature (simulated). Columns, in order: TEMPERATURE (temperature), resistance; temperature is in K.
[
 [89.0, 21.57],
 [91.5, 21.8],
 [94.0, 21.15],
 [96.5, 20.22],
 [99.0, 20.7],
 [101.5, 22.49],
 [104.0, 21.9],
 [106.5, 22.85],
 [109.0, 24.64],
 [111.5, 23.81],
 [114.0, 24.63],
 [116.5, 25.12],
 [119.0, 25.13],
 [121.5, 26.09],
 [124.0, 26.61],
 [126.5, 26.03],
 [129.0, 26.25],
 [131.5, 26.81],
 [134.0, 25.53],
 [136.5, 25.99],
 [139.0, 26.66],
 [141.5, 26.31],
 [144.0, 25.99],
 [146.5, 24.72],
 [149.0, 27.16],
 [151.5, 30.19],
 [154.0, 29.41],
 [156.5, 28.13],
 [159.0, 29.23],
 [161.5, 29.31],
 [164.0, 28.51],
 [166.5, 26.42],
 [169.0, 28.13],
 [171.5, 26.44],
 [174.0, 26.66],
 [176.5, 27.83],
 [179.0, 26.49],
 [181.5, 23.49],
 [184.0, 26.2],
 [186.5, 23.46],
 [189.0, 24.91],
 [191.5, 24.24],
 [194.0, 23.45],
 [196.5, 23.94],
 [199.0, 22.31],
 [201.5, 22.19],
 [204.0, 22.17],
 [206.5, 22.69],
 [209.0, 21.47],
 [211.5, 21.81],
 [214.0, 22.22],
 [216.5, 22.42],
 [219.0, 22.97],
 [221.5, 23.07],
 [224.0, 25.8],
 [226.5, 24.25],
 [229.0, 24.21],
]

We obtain 23.2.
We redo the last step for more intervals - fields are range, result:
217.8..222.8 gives 23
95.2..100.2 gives 20.5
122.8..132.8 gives 26.4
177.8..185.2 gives 25.4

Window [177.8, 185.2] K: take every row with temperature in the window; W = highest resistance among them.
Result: 26.49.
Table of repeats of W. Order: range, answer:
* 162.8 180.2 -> 28.51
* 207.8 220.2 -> 22.97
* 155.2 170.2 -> 29.31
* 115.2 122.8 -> 26.09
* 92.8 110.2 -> 24.64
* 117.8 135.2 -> 26.81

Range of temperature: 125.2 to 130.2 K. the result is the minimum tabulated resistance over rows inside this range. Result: 26.03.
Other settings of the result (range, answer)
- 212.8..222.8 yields 22.22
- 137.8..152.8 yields 24.72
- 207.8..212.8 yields 21.47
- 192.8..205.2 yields 22.17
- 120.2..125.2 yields 26.09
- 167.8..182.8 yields 23.49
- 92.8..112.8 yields 20.22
